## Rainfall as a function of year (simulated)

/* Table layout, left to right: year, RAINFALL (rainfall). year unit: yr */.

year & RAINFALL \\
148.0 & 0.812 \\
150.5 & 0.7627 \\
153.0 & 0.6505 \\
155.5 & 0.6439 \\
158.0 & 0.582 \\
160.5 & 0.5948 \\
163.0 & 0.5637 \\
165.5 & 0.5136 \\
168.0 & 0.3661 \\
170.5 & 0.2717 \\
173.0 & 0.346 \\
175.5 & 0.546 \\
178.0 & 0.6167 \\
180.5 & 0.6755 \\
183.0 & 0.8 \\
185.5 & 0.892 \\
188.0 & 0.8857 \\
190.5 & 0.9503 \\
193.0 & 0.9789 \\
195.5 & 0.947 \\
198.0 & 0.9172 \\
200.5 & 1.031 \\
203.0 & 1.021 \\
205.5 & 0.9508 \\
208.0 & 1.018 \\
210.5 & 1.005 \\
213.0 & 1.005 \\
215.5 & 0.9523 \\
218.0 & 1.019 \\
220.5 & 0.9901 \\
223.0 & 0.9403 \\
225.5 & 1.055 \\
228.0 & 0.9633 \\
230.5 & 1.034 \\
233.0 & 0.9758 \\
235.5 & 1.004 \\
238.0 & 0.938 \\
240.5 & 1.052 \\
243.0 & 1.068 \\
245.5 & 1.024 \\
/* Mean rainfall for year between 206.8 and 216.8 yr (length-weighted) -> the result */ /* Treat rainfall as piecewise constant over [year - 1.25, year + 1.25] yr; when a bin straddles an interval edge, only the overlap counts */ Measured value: 0.995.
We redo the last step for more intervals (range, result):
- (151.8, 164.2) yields 0.607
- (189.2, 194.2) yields 0.964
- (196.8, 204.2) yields 0.99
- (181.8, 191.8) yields 0.883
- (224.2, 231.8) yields 1.02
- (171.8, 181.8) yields 0.548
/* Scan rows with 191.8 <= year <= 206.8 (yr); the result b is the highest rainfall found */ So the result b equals 1.031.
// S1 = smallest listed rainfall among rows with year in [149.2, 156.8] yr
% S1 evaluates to 0.6439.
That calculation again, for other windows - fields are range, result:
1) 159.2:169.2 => 0.3661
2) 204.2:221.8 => 0.9508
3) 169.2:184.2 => 0.2717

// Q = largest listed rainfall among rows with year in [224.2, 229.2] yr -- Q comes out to 1.055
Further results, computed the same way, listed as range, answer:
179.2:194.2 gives 0.9789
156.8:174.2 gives 0.5948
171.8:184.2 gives 0.8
